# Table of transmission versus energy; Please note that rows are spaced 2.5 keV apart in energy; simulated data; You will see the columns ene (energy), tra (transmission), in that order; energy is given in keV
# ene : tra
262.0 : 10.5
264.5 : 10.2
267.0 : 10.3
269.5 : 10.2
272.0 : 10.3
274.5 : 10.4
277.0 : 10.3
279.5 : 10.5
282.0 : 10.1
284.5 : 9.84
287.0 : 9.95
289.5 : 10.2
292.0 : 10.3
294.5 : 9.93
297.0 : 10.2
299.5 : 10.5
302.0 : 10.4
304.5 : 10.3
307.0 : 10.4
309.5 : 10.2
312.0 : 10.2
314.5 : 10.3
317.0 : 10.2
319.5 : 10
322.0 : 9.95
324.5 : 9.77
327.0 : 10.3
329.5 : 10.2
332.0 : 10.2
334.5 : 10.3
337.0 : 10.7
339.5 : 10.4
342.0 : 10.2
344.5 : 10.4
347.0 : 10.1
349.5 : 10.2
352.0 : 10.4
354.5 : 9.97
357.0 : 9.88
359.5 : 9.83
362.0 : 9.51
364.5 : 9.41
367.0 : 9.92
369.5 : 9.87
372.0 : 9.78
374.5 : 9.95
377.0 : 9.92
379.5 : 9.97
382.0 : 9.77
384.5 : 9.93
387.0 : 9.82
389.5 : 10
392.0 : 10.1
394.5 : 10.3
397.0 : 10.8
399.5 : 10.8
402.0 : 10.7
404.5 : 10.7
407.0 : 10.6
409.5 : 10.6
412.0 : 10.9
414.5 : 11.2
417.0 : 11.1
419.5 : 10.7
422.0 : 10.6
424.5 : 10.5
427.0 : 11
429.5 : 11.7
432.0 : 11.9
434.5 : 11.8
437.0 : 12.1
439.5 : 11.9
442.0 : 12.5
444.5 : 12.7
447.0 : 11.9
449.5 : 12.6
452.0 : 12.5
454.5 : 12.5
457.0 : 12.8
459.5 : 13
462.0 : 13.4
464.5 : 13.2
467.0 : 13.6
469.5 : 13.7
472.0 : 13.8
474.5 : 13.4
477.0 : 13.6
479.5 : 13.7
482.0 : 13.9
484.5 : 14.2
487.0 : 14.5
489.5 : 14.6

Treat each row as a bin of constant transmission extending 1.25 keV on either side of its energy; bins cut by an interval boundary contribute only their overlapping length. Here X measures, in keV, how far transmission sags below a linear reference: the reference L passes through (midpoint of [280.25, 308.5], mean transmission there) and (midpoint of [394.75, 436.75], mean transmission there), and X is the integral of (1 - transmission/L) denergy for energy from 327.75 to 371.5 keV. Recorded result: 1.9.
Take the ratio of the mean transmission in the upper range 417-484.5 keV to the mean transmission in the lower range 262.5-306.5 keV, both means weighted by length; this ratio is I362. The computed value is 1.22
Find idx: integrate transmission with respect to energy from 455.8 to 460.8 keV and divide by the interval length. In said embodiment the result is 12.9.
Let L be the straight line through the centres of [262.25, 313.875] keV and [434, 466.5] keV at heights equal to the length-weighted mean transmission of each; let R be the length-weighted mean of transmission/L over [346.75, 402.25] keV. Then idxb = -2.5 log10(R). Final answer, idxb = 0.15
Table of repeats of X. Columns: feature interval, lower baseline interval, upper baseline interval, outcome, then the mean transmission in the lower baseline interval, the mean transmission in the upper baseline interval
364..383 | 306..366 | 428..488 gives 2.0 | 10.1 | 12.9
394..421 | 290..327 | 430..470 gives 2.5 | 10.2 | 12.6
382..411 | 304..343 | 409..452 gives 2.0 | 10.2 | 11.6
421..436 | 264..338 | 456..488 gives 1.7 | 10.2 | 13.6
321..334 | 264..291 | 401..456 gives 0.7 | 10.2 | 11.5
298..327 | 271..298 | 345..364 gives -0.3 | 10.2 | 9.98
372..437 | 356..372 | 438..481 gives 2.8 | 9.74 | 13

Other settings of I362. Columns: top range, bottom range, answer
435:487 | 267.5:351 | 1.28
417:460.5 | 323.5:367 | 1.18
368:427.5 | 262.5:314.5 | 1.01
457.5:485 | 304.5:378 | 1.34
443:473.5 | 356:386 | 1.32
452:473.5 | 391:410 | 1.25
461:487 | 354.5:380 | 1.40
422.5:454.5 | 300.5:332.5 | 1.17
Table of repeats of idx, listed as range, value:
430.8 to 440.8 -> 11.9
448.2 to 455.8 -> 12.5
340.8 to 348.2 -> 10.2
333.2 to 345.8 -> 10.4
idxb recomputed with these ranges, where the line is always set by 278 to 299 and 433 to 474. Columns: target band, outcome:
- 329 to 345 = 0.058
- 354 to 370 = 0.160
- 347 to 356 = 0.099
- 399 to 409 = 0.123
